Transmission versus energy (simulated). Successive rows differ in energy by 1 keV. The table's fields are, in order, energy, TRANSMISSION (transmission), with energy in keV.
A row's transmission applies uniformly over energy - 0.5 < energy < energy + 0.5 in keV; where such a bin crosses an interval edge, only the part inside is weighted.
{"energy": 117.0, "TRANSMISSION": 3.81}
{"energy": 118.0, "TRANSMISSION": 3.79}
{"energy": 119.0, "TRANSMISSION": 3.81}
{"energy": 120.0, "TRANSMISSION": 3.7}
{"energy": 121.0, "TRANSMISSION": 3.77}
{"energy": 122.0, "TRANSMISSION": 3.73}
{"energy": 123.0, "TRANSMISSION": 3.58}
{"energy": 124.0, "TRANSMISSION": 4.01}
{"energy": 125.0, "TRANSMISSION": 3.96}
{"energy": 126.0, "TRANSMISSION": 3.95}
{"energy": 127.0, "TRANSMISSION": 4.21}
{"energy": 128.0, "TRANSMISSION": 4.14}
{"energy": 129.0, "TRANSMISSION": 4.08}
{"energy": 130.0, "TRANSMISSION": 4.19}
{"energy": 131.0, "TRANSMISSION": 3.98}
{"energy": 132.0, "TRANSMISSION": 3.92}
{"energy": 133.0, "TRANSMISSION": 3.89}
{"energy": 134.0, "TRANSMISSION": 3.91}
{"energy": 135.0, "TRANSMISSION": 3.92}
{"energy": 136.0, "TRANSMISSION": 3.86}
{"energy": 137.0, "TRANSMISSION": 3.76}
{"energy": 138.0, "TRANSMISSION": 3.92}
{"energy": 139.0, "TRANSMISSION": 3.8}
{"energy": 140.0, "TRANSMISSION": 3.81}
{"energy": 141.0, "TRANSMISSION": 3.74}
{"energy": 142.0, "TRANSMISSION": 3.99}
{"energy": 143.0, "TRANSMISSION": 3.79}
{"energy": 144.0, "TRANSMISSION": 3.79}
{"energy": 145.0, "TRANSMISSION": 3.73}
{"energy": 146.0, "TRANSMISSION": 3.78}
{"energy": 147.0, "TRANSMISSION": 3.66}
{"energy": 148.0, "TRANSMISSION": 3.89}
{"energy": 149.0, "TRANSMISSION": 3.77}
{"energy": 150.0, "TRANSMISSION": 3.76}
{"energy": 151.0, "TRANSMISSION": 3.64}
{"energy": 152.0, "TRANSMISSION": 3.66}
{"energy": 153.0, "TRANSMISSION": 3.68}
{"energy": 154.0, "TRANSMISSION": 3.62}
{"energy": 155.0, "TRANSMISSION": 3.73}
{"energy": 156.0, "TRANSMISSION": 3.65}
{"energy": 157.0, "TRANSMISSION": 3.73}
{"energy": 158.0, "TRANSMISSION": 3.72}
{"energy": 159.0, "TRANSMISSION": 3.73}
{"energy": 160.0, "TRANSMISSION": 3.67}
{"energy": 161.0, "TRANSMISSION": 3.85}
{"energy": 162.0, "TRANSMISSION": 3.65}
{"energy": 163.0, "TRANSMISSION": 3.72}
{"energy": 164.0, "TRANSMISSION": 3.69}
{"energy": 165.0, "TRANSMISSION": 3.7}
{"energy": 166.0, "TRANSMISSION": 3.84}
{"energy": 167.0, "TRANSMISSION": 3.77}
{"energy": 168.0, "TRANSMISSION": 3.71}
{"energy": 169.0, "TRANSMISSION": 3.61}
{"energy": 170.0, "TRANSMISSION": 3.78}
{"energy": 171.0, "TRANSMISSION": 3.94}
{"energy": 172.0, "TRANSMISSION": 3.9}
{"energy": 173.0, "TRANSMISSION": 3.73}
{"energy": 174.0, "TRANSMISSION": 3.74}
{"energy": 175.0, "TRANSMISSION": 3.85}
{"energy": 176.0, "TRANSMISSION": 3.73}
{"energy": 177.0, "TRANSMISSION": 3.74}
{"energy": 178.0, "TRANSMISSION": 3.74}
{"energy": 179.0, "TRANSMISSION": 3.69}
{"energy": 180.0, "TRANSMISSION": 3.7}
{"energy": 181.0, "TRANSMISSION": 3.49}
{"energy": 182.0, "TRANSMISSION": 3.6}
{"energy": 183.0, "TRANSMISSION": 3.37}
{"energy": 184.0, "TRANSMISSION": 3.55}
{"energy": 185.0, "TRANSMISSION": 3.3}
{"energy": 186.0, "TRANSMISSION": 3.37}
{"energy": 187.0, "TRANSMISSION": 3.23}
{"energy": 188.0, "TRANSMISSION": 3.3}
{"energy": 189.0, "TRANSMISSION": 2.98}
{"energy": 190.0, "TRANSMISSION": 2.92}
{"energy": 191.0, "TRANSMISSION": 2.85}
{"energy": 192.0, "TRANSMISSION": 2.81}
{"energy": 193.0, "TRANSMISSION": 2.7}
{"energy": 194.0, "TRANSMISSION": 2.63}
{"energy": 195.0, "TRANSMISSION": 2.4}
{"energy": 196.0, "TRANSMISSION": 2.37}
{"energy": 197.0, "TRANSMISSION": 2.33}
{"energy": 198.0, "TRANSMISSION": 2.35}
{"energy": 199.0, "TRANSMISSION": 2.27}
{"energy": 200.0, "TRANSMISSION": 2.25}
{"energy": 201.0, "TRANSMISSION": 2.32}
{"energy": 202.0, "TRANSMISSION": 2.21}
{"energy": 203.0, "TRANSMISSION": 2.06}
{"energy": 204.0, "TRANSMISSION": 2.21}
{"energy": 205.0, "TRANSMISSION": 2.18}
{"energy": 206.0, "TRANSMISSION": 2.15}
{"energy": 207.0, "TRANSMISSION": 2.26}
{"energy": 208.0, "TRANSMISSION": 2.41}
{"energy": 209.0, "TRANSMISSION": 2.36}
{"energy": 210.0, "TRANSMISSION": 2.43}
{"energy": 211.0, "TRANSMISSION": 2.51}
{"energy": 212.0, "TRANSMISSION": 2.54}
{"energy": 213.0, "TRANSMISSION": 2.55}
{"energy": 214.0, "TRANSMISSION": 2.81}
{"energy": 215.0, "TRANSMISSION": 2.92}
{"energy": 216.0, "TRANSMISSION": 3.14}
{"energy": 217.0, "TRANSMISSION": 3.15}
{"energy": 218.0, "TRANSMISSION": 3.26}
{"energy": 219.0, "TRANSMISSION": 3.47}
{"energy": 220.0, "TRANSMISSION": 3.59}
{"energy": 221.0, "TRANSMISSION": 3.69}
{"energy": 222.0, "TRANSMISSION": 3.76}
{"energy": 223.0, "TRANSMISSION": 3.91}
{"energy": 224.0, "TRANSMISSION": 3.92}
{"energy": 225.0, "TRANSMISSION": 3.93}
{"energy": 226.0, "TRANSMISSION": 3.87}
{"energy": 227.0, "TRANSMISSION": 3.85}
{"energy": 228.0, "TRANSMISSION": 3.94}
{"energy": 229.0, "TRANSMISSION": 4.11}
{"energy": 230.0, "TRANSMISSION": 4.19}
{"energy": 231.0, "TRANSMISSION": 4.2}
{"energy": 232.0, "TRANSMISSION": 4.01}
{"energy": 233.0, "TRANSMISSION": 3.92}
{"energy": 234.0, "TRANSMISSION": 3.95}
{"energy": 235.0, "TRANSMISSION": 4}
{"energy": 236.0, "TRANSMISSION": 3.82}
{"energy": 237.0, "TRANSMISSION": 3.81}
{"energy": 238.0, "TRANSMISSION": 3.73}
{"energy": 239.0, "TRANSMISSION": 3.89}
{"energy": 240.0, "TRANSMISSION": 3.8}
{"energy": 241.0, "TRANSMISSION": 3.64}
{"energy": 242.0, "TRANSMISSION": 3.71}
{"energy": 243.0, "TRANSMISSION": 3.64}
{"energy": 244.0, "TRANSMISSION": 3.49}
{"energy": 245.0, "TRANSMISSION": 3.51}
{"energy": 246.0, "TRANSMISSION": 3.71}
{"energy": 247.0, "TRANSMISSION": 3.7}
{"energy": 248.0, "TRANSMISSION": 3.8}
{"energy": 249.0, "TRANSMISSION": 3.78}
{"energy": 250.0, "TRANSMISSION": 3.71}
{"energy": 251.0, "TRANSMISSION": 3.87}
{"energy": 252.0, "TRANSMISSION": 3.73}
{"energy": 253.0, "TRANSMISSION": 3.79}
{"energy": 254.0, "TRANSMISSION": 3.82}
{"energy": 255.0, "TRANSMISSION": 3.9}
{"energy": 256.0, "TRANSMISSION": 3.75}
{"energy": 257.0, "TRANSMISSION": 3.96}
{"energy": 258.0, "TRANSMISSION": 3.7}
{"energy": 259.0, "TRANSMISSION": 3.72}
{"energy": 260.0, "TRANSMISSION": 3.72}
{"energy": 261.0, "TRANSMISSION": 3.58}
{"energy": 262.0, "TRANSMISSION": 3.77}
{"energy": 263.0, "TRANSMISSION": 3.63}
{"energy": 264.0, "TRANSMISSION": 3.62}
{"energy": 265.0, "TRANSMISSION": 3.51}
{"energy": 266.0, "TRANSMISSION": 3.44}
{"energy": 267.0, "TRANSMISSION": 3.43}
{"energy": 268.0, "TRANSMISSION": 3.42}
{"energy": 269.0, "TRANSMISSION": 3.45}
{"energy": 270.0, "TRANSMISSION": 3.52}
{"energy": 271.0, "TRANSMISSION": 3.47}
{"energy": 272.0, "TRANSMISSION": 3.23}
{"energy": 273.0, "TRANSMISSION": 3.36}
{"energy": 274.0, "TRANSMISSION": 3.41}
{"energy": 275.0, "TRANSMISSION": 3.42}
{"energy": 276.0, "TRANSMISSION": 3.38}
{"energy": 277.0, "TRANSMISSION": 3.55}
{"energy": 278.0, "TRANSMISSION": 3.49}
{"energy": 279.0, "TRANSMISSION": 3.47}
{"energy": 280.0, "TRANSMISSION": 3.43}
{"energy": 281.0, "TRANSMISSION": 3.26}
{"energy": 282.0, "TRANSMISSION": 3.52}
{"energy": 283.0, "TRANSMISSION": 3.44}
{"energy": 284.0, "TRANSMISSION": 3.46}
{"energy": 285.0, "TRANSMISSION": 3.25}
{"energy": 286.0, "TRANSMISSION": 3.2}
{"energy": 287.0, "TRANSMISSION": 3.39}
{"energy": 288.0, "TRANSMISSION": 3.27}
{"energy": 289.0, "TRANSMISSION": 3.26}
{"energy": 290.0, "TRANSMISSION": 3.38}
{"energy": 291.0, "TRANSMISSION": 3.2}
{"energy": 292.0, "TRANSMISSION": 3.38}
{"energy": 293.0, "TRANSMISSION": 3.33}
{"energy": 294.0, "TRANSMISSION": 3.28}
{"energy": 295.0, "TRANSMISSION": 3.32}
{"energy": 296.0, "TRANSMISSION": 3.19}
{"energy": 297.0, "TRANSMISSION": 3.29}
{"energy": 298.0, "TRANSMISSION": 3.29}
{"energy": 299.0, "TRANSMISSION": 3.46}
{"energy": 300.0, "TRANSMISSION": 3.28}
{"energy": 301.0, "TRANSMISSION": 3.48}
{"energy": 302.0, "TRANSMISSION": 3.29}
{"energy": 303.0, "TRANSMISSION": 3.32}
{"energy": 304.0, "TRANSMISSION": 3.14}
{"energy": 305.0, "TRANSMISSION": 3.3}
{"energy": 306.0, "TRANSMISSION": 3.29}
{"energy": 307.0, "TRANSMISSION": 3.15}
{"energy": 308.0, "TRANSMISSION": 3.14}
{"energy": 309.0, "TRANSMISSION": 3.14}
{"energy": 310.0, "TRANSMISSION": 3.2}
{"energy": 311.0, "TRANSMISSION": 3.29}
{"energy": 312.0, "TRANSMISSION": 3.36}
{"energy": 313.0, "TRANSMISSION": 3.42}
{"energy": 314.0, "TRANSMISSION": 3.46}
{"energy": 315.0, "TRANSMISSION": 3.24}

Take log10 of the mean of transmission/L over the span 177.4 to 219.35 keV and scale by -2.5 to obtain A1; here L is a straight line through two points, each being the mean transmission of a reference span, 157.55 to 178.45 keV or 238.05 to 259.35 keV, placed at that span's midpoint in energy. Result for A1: 0.31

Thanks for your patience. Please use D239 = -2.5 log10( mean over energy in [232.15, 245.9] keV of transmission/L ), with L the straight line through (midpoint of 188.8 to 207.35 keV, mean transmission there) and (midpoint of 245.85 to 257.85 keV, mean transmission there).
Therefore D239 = -0.09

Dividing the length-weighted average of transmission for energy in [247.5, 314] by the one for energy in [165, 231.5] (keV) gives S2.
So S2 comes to 1.1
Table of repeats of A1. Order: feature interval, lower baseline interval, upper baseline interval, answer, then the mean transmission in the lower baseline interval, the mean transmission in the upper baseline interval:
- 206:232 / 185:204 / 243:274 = -0.091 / 2.64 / 3.63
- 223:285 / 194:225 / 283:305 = -0.212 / 2.74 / 3.31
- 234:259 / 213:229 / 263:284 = -0.082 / 3.53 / 3.45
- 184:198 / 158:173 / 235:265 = 0.291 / 3.75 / 3.74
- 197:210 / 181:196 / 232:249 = 0.398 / 3.06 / 3.77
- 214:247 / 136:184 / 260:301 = -0.054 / 3.73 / 3.41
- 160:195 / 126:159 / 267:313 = 0.069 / 3.84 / 3.34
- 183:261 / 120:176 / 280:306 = 0.082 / 3.81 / 3.32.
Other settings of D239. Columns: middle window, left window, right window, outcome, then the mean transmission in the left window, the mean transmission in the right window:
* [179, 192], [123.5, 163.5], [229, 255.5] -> 0.16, 3.83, 3.82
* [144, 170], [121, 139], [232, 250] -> 0.05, 3.93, 3.76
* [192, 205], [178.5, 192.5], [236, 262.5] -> 0.39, 3.3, 3.74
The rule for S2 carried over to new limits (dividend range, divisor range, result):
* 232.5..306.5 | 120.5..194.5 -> 0.96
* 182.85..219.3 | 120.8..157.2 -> 0.70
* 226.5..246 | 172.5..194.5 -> 1.14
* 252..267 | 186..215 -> 1.46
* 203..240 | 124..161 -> 0.87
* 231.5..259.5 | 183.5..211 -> 1.46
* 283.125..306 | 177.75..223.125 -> 1.15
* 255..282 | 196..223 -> 1.32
